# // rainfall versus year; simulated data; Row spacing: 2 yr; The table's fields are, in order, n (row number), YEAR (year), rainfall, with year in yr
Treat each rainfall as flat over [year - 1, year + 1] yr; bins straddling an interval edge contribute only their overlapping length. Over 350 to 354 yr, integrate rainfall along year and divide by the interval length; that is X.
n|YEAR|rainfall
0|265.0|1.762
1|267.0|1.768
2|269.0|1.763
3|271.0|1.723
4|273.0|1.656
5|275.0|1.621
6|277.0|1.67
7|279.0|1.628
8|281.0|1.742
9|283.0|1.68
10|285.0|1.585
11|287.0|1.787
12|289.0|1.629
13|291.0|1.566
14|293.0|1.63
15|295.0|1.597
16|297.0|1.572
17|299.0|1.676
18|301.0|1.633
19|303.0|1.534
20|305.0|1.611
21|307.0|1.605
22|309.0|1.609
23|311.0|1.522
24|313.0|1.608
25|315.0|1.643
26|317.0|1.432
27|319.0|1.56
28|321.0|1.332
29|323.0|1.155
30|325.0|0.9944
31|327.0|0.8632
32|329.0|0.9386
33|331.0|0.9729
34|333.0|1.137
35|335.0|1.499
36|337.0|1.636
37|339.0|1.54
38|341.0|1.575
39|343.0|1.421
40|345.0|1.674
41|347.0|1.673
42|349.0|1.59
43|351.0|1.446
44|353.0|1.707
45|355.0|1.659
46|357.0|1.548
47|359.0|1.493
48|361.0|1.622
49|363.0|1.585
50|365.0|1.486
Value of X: 1.58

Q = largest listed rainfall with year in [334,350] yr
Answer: 1.674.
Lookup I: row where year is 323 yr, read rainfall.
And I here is 1.155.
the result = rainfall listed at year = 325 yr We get 0.9944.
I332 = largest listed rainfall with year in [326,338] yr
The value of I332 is 1.636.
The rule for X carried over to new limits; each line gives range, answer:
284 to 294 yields 1.64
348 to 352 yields 1.52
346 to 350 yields 1.63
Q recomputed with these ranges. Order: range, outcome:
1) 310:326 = 1.643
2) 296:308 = 1.676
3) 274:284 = 1.742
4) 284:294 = 1.787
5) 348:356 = 1.707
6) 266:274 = 1.768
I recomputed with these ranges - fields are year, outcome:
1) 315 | 1.643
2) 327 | 0.8632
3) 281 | 1.742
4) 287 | 1.787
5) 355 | 1.659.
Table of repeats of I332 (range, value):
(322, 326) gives 1.155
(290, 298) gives 1.63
